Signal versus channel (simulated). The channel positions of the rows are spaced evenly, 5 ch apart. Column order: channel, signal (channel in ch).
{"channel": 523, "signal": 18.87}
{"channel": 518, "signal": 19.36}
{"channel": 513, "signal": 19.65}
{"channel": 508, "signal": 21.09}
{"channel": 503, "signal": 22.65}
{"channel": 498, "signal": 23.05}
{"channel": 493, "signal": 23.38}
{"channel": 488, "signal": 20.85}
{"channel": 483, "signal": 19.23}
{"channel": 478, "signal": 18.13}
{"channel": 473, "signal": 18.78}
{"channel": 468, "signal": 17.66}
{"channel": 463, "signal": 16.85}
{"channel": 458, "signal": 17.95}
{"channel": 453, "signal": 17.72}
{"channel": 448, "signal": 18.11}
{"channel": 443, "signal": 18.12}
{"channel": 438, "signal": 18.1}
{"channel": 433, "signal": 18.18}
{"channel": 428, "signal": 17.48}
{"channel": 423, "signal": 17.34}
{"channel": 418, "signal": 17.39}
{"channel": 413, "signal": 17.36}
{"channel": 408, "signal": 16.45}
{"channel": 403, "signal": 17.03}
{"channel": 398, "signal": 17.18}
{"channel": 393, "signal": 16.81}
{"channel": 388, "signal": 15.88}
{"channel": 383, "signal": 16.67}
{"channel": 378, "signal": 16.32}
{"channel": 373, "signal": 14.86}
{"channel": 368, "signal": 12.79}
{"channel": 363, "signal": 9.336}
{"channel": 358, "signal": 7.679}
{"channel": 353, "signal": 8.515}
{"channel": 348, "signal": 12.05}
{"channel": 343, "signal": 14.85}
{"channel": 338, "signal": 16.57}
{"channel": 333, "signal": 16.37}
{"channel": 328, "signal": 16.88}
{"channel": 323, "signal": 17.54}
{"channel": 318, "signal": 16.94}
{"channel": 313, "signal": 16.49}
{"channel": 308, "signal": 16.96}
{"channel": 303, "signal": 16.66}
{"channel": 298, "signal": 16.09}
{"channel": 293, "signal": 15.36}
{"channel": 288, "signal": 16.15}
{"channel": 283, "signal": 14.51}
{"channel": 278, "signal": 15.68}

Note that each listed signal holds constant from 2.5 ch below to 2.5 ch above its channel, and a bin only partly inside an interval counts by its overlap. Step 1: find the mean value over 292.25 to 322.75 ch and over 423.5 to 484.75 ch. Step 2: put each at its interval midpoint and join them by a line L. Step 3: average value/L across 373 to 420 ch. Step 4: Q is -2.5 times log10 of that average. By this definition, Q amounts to 0.05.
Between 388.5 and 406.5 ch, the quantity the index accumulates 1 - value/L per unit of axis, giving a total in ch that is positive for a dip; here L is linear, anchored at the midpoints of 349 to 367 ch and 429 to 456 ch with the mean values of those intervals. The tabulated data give -4.8 ch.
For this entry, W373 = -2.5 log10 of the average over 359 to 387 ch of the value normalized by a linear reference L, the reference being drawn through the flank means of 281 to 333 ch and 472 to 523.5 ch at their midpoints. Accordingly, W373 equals 0.283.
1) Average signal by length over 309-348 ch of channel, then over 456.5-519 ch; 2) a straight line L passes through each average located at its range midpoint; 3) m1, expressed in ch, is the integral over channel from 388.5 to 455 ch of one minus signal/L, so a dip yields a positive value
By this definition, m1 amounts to 3.5 ch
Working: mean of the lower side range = 16.3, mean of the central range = 17.4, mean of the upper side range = 19.9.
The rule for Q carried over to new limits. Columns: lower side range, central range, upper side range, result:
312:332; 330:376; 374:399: 0.30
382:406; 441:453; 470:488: 0.01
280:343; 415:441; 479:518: 0.10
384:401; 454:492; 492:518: 0.09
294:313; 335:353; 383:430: 0.21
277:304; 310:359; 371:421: 0.10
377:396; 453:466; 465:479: 0.03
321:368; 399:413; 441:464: -0.07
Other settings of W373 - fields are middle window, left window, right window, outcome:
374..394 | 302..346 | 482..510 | 0.13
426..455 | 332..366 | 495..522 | -0.05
